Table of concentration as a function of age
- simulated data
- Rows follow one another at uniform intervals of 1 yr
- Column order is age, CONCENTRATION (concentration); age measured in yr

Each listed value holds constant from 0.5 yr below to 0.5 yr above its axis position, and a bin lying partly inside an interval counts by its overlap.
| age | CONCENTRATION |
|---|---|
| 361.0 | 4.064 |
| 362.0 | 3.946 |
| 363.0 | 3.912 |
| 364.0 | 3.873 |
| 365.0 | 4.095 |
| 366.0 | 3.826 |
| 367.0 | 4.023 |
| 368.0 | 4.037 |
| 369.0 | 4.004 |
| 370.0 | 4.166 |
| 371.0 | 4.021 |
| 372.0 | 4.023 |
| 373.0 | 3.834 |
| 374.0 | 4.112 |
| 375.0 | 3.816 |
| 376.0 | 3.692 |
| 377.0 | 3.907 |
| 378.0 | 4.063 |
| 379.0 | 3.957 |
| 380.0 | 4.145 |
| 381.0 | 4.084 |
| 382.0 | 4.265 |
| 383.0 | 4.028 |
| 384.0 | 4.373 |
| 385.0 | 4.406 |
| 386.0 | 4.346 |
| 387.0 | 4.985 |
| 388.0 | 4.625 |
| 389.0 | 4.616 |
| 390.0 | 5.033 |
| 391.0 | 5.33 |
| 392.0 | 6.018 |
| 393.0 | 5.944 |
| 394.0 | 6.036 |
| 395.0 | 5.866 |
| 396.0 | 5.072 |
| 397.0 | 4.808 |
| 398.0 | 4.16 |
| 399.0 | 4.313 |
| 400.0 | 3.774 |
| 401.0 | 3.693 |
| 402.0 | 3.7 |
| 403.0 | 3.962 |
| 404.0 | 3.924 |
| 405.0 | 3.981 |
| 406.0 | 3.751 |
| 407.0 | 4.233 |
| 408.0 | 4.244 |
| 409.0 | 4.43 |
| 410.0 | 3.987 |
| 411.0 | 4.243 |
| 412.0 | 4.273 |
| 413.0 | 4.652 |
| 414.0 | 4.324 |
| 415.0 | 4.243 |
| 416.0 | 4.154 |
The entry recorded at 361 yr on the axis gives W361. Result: 4.064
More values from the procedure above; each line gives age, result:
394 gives 6.036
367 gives 4.023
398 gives 4.16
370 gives 4.166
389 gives 4.616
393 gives 5.944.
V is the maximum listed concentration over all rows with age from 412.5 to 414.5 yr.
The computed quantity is 4.652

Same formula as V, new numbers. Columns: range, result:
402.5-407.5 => 4.233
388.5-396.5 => 6.036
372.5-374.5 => 4.112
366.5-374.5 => 4.166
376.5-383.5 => 4.265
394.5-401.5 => 5.866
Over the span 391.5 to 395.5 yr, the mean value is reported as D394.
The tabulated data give 5.97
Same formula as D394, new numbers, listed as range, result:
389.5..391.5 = 5.18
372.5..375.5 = 3.92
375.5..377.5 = 3.8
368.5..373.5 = 4.01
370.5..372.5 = 4.02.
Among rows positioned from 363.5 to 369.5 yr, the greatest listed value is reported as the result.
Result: 4.095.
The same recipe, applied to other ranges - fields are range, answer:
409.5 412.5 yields 4.273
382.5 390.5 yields 5.033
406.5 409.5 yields 4.43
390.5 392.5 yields 6.018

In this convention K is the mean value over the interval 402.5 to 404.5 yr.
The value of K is 3.94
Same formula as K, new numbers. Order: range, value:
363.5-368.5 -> 3.97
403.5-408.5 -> 4.03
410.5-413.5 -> 4.39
